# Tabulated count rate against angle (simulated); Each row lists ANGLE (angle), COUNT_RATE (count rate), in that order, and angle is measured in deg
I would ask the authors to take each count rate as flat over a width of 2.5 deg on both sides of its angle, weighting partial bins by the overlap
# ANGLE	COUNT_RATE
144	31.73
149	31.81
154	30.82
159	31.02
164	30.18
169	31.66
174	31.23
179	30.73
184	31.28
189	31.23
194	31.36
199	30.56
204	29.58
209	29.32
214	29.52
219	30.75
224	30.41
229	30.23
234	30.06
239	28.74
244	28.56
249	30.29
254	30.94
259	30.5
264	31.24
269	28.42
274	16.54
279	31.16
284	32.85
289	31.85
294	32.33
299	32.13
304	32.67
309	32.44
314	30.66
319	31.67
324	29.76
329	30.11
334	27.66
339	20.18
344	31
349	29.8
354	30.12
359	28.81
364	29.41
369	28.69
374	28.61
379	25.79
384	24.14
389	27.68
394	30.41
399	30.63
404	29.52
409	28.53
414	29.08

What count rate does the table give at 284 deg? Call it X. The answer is 32.85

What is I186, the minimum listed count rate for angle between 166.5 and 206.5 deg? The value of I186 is 29.58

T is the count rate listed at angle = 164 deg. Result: 30.18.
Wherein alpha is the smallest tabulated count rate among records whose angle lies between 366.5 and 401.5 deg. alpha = 24.14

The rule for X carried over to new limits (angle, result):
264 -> 31.24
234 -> 30.06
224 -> 30.41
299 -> 32.13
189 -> 31.23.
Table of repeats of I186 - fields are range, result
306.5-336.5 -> 27.66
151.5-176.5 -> 30.18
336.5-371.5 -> 20.18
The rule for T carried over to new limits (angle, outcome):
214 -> 29.52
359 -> 28.81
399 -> 30.63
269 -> 28.42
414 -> 29.08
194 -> 31.36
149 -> 31.81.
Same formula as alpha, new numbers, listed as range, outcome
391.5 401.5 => 30.41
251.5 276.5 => 16.54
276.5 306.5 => 31.16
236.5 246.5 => 28.56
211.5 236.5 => 29.52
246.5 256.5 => 30.29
